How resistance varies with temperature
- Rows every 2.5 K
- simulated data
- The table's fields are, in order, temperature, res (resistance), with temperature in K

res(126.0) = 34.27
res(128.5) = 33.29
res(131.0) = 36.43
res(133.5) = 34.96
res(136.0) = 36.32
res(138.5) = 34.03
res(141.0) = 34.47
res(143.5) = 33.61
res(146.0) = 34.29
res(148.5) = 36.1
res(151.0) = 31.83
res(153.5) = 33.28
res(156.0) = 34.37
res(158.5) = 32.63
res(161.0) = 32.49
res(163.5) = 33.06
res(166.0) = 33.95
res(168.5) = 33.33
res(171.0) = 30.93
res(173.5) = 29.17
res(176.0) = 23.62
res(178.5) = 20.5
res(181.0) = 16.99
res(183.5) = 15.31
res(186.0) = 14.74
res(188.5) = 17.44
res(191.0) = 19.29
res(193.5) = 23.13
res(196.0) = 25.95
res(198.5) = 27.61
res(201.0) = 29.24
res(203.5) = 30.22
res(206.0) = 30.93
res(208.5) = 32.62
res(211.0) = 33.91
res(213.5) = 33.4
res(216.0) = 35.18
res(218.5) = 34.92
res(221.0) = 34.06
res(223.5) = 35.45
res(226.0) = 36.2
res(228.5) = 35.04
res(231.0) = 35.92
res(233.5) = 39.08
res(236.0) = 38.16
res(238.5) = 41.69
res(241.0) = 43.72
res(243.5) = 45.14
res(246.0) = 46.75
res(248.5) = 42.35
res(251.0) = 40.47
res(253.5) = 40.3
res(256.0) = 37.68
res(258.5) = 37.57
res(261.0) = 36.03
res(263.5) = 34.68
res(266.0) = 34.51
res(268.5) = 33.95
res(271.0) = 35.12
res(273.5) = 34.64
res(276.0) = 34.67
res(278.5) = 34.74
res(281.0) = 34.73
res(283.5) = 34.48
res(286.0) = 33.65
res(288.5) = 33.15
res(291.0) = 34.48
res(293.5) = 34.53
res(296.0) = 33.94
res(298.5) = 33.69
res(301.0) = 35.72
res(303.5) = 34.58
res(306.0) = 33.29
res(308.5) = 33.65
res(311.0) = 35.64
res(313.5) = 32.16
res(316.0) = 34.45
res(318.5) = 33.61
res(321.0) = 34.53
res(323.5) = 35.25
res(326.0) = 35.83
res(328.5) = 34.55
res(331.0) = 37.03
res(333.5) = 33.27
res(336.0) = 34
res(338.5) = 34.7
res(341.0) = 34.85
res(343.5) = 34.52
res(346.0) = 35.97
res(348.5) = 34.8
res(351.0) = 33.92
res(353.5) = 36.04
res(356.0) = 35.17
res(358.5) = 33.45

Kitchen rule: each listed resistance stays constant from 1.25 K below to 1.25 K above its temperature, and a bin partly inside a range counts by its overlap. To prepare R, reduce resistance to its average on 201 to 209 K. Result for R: 30.8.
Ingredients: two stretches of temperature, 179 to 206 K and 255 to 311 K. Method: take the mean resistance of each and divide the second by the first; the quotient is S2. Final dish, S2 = 1.55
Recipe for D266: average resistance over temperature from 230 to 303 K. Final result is 37.1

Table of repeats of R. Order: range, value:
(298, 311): 34.4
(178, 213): 24.4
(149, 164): 33.1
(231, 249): 42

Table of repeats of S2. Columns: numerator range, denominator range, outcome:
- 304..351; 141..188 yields 1.20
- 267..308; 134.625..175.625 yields 1.03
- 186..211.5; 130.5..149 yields 0.75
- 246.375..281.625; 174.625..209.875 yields 1.57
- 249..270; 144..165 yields 1.11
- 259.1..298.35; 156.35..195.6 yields 1.36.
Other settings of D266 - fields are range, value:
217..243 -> 37.6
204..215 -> 32.6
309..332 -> 34.7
